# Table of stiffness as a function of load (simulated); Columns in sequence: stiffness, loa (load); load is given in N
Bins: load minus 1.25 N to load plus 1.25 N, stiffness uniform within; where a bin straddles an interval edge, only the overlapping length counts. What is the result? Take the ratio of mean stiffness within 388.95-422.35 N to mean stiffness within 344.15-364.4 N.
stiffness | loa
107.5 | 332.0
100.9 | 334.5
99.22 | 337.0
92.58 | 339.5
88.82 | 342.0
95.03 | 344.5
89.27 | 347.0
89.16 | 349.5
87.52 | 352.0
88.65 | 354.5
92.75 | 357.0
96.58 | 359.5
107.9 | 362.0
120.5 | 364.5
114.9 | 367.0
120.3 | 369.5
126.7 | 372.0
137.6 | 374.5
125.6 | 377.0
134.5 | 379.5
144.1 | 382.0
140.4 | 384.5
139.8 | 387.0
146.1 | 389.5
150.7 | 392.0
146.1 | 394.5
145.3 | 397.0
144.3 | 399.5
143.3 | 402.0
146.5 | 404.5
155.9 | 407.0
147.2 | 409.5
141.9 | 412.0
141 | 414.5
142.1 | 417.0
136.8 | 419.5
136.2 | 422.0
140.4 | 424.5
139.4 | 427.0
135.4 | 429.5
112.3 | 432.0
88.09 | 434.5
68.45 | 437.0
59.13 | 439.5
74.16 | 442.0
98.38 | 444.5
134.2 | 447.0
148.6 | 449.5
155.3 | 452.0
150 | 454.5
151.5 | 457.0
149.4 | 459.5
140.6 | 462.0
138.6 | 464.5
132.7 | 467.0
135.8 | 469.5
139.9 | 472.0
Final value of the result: 1.53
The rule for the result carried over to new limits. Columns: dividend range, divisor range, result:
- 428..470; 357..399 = 0.94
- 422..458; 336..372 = 1.19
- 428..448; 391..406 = 0.66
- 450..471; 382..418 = 1.00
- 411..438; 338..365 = 1.33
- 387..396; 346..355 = 1.65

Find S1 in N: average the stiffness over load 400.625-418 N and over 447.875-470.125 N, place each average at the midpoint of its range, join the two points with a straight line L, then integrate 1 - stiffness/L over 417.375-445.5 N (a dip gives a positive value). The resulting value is 7.0 N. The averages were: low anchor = 145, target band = 109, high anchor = 145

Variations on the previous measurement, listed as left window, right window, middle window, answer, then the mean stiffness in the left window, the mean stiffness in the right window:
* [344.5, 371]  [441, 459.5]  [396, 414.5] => -4.6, 101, 132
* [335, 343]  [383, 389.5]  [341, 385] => 3.1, 94.4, 141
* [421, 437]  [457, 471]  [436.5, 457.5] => 2.5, 121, 141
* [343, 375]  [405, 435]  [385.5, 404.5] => -3.4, 104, 136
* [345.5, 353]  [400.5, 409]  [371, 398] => -2.8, 88.9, 148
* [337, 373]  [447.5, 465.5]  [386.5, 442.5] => -1.7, 101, 147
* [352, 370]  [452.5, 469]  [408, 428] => -2.2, 104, 144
